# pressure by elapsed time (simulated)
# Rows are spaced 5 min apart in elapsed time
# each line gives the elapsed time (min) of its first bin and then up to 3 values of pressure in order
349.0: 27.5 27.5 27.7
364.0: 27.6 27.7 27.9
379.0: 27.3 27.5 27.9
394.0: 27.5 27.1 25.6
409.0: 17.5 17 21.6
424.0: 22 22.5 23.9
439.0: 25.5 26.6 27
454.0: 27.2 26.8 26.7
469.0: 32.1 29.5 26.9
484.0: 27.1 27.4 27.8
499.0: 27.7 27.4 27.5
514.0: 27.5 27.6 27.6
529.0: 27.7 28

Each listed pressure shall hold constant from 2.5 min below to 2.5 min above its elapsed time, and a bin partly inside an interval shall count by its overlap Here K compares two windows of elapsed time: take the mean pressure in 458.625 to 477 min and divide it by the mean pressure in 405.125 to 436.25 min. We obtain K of 1.4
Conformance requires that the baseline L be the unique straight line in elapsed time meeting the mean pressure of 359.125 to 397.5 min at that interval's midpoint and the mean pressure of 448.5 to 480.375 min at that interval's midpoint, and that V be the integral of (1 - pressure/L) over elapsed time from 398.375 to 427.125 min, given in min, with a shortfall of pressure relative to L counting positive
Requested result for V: 6.6 min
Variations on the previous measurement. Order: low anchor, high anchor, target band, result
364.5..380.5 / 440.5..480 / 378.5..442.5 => 8.58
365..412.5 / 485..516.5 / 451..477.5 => -1.29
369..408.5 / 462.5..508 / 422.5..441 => 2.61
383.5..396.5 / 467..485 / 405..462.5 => 9.77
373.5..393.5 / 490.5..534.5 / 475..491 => 0.16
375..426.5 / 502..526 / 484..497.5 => -0.34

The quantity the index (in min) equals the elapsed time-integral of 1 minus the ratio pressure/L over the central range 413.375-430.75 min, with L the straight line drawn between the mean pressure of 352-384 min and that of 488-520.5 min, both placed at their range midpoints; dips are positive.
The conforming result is 4.1 min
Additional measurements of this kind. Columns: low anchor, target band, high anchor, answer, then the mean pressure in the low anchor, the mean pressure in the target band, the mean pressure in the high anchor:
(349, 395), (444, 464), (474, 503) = 0.48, 27.6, 26.9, 27.6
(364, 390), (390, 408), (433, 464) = 0.78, 27.6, 26.1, 26.3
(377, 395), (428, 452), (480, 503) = 1.92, 27.6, 25.3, 27.5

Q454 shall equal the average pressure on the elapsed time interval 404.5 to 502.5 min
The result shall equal 25.4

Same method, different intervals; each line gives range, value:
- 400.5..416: 20.6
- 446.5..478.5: 28.1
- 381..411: 25.7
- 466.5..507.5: 28.2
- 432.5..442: 24.9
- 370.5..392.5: 27.6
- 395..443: 22.8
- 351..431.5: 25.1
